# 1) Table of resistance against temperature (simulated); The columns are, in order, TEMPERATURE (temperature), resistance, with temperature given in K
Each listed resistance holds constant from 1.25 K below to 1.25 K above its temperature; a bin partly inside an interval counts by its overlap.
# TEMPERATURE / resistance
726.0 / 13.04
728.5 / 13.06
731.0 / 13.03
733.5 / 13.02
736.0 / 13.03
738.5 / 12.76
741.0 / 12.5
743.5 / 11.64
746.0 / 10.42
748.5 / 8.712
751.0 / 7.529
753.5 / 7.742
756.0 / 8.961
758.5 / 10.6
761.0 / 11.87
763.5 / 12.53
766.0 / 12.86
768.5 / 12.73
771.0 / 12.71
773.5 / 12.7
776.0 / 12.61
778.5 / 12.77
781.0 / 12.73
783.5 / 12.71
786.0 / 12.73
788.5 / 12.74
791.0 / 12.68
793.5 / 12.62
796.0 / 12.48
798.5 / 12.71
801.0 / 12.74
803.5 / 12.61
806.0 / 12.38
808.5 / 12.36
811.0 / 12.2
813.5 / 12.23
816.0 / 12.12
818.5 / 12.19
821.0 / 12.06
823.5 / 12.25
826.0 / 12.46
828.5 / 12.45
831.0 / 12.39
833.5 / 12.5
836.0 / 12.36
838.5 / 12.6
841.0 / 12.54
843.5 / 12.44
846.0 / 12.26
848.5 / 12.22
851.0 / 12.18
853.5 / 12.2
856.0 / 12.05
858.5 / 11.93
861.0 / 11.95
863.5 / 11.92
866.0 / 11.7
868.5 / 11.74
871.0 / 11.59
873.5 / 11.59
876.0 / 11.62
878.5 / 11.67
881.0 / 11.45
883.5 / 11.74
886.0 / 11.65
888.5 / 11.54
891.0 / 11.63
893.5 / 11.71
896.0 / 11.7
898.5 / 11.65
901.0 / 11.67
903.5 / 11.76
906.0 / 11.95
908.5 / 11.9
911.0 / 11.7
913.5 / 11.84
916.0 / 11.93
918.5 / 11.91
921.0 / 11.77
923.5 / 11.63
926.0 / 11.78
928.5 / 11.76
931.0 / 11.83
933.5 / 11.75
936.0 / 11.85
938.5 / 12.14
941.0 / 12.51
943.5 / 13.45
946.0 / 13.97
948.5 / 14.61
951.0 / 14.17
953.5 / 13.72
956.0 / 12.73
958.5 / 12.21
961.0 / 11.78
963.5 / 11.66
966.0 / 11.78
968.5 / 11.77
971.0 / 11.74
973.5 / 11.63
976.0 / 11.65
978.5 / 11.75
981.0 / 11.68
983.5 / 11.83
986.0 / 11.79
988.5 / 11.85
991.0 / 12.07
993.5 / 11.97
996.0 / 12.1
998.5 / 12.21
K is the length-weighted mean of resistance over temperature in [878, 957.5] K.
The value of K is 12.2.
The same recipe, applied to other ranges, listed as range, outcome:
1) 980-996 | 11.9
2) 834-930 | 11.9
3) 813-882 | 12.1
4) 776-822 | 12.5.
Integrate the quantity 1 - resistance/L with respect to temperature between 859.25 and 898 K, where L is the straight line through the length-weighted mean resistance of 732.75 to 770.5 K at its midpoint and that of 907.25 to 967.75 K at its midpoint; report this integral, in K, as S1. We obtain 0.9 K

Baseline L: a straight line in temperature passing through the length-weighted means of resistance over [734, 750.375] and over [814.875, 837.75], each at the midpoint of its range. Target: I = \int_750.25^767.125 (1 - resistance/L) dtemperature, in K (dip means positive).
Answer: 1.8 K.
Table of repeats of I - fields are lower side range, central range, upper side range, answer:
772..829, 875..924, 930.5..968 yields 3.5 K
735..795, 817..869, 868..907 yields -2.4 K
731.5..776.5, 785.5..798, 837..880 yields -1.1 K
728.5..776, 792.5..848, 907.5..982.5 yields -3.1 K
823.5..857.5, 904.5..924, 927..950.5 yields 1.2 K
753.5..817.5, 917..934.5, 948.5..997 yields 0.6 K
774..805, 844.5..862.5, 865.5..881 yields -0.4 K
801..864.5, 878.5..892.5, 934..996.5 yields 0.8 K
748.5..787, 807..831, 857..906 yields -1.4 K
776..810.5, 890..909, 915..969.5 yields 1.1 K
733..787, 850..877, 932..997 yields 0.2 K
